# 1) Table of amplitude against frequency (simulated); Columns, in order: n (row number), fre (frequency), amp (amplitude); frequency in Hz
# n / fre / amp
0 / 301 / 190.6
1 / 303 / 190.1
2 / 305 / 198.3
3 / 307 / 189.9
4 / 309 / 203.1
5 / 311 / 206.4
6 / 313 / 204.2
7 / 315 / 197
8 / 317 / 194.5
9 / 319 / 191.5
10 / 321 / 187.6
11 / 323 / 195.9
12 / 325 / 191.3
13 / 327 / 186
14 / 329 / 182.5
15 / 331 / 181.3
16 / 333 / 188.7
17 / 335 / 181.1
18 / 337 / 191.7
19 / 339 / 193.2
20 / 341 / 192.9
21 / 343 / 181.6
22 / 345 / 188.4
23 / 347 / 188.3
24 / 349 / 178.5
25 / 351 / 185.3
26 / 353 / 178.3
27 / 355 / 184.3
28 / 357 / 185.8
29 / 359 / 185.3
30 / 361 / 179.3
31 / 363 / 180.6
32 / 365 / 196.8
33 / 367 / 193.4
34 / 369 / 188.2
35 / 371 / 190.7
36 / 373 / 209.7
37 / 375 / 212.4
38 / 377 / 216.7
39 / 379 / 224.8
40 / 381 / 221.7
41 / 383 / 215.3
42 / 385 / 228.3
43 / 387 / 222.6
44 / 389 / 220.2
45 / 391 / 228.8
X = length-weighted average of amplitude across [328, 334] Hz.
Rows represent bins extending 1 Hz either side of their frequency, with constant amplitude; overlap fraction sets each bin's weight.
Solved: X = 184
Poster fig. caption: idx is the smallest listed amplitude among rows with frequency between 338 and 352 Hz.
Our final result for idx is 178.5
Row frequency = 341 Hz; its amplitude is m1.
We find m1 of 192.9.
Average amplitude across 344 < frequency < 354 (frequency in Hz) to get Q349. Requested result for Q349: 184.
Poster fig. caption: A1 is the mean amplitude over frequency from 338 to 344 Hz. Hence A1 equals 189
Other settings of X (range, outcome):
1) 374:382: 219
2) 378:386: 223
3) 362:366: 189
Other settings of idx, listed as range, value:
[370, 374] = 190.7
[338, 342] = 192.9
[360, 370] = 179.3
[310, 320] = 191.5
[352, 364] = 178.3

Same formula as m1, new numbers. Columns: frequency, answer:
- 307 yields 189.9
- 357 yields 185.8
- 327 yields 186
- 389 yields 220.2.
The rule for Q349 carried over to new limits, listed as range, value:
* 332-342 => 190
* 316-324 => 192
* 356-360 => 186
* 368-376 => 200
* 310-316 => 203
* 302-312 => 198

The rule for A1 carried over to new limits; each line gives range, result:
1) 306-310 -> 196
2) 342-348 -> 186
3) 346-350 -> 183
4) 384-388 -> 225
